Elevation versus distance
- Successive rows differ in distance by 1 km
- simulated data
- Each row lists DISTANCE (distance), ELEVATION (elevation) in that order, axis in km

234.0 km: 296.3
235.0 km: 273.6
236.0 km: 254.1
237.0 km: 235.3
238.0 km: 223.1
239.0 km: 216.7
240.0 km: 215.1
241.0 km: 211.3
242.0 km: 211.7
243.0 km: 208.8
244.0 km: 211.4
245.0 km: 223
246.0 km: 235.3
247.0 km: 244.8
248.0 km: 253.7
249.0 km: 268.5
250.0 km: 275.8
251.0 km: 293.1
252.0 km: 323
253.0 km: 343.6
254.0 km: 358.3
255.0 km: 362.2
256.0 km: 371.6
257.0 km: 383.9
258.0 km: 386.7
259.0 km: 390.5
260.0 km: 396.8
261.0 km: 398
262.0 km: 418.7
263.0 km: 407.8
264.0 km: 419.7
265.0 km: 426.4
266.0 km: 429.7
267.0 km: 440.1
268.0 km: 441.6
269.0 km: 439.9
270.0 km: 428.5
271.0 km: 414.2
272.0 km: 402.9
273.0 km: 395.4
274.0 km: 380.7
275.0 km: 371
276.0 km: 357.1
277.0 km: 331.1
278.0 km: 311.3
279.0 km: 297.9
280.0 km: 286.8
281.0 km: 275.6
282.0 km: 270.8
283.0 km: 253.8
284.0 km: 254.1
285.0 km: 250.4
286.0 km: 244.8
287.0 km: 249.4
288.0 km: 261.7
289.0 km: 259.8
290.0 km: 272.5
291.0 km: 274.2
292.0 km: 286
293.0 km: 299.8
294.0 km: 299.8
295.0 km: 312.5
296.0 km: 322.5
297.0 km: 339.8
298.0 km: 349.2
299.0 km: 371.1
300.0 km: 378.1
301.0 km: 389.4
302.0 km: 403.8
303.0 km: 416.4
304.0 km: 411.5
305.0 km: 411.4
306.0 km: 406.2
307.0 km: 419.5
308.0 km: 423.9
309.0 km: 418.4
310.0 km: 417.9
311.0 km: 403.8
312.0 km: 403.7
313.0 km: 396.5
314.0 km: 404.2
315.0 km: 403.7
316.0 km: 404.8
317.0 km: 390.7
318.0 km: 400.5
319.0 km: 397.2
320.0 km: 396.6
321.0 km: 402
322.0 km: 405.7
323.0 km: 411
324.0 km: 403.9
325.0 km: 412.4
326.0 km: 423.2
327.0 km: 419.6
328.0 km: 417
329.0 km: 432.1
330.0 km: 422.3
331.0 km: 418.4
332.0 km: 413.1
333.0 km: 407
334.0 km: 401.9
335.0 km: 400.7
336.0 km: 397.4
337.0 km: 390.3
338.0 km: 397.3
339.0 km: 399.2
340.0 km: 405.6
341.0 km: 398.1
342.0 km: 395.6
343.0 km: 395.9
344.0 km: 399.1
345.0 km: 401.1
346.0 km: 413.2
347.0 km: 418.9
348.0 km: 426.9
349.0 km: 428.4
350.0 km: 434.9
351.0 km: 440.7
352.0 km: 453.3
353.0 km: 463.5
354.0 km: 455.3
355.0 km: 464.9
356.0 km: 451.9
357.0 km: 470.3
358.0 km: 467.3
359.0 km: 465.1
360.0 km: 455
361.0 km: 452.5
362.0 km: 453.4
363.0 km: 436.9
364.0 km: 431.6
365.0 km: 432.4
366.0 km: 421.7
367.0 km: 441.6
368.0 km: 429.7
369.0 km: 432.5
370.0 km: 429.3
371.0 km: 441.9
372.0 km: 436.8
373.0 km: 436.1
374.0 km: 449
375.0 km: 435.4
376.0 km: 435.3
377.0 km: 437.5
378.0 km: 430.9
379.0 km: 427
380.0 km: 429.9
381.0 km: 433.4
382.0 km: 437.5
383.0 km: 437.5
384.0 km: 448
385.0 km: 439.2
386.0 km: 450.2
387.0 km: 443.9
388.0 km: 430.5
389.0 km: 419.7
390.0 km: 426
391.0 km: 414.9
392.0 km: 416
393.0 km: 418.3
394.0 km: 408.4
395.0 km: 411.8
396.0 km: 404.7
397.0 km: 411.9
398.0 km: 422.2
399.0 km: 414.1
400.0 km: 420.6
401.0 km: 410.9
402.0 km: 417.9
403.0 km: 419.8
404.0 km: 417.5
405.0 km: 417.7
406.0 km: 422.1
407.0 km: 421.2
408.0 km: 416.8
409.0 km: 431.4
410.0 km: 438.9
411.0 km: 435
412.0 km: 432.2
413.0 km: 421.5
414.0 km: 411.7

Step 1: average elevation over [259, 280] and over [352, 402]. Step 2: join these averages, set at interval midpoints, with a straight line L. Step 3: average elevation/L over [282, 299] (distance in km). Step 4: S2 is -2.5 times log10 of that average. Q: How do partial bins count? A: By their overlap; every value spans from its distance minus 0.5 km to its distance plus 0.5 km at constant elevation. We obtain 0.37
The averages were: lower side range 393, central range 285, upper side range 435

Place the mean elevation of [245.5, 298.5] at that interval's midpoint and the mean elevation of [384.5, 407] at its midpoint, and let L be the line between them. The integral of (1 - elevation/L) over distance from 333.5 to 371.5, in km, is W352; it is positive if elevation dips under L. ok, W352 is -3.67 km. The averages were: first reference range 335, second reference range 421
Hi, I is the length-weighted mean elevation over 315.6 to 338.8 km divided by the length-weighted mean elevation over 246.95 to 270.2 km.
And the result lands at 1.09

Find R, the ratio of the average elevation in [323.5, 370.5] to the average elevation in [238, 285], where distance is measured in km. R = 1.29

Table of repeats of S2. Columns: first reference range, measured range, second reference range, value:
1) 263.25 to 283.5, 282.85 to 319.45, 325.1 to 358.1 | 0.11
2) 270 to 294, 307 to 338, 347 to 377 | -0.09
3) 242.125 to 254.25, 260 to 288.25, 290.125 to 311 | -0.13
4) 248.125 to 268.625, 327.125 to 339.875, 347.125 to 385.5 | 0.03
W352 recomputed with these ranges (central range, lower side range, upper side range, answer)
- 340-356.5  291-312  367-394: -0.7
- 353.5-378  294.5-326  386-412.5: -1.9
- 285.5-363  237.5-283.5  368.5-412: -3.3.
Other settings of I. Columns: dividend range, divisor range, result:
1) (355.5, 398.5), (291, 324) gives 1.14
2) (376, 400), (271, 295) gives 1.41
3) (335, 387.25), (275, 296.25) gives 1.51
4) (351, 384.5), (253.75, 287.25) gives 1.23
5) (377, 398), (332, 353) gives 1.04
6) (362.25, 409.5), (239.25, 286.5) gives 1.30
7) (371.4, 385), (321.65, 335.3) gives 1.06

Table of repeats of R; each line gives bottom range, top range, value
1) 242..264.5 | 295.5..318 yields 1.22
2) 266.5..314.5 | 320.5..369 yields 1.21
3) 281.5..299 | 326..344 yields 1.43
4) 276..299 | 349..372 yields 1.54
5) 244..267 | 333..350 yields 1.17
